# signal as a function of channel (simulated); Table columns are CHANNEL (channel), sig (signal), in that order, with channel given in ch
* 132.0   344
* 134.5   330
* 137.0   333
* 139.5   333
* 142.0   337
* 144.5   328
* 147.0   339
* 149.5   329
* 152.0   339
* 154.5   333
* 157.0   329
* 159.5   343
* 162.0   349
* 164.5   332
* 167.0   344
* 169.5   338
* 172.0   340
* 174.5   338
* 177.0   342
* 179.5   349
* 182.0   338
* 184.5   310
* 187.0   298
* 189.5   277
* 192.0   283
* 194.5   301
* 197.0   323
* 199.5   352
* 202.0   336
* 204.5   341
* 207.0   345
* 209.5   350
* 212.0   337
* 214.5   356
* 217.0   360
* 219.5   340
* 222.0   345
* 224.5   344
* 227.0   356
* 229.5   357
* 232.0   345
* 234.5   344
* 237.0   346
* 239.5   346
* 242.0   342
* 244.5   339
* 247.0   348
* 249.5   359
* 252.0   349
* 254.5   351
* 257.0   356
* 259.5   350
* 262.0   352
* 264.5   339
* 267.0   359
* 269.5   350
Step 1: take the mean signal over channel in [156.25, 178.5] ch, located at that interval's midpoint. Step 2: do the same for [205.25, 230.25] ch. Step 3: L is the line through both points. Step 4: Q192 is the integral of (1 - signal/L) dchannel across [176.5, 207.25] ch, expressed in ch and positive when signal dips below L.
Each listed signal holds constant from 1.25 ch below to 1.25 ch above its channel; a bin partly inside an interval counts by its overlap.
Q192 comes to 2.0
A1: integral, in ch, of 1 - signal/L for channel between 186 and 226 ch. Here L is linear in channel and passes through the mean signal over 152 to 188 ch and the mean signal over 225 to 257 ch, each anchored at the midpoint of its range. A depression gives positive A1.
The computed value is 1.3 ch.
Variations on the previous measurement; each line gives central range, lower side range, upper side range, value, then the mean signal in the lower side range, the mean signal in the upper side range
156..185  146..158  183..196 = -2.2 ch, 334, 295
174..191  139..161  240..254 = 0.9 ch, 335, 348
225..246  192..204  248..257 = -0.2 ch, 324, 353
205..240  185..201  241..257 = -2.1 ch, 306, 349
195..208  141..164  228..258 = 0.2 ch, 336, 348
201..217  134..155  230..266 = -0.1 ch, 334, 348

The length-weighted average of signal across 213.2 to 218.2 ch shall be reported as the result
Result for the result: 358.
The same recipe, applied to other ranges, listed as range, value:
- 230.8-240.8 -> 345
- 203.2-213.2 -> 343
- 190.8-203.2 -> 319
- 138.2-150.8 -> 333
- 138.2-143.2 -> 335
